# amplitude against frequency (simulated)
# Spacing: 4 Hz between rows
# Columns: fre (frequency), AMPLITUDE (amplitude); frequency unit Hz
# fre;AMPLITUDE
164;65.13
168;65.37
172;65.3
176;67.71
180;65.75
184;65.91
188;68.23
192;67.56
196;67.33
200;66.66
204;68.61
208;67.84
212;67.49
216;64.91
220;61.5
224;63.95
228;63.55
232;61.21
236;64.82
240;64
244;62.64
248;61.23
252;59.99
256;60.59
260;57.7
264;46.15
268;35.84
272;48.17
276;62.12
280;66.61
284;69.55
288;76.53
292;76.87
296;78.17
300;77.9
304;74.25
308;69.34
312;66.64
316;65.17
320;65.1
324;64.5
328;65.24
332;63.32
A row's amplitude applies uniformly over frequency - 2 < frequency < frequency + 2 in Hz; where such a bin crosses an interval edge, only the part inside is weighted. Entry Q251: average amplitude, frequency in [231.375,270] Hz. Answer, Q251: 57.3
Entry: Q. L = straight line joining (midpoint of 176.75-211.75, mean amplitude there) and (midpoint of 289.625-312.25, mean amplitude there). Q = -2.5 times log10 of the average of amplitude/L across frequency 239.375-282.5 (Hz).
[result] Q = 0.25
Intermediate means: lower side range 67.3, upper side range 74.5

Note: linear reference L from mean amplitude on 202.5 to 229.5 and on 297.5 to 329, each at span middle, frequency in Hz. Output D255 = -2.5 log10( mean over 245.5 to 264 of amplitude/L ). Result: 0.143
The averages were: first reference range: 65.4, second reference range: 68.8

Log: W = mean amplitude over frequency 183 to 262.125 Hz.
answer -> 64.2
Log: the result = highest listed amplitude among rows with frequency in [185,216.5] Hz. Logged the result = 68.61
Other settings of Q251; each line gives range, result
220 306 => 63.4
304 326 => 66.9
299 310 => 73.5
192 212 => 67.6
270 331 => 68.3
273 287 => 65.6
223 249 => 63.1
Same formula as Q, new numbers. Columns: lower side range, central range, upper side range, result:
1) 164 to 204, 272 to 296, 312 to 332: -0.06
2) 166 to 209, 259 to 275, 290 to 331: 0.41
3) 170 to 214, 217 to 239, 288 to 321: 0.09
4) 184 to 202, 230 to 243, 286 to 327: 0.09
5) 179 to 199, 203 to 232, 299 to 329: 0.04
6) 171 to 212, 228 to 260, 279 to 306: 0.15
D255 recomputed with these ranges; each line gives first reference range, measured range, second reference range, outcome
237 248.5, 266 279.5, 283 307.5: 0.36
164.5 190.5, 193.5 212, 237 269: -0.07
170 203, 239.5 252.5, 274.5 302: 0.14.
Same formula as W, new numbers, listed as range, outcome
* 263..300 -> 63.5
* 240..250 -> 62.3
